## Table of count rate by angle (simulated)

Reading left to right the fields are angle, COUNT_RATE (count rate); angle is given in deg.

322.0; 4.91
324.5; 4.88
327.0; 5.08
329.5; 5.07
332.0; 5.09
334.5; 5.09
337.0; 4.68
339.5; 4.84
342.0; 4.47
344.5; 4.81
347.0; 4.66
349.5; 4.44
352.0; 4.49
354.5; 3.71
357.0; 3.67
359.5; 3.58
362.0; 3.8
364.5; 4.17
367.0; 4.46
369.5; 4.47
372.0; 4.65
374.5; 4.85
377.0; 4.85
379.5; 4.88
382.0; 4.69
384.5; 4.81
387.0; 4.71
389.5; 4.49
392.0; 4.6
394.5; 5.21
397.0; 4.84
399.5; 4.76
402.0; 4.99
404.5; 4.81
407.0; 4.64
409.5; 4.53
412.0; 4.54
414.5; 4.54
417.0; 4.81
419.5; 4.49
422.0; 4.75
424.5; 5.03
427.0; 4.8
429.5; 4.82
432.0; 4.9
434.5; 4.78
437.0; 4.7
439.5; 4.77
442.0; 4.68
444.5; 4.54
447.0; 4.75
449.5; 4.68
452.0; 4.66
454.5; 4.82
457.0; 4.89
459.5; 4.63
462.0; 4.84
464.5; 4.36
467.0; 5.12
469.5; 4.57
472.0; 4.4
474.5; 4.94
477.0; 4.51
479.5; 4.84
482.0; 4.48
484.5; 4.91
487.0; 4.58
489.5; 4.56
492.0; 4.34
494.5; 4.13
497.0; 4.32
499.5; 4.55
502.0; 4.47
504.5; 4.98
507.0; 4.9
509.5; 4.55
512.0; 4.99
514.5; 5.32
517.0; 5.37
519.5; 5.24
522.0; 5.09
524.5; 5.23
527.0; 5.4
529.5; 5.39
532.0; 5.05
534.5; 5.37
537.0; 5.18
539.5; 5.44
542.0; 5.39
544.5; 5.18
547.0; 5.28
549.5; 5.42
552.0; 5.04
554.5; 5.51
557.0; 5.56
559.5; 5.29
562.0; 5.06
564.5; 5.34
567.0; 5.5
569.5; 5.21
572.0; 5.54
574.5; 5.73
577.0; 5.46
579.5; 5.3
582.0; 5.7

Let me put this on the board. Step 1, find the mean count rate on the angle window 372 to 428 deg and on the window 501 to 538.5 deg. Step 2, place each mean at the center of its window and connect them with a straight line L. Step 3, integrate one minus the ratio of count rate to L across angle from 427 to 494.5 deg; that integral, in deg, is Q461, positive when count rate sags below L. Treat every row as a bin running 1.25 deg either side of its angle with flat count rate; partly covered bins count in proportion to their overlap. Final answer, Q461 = 3.4 deg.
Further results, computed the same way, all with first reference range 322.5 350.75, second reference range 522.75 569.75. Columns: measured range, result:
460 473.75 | 1.2 deg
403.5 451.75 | 3.1 deg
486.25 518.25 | 3.1 deg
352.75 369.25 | 3.2 deg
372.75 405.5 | 1.0 deg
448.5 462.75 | 1.0 deg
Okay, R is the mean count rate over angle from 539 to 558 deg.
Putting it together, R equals 5.35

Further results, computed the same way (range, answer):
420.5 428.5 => 4.85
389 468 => 4.74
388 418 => 4.73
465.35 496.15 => 4.61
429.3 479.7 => 4.72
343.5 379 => 4.34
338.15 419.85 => 4.55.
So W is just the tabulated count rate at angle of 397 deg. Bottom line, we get 4.84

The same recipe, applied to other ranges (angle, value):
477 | 4.51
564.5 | 5.34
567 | 5.5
